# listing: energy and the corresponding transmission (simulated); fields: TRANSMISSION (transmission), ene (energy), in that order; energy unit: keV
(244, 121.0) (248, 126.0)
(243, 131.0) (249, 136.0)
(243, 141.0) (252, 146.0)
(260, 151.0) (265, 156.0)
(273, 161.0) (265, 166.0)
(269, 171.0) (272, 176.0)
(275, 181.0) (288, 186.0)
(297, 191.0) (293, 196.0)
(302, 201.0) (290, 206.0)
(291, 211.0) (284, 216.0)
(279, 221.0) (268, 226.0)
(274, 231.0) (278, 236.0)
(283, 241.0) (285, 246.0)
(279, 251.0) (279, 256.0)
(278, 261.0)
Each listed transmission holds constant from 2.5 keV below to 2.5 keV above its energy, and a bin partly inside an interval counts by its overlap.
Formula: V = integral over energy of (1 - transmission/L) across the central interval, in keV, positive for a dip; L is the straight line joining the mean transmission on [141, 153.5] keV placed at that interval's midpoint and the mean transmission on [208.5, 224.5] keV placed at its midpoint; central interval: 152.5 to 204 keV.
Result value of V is -2.4 keV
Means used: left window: 253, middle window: 280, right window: 284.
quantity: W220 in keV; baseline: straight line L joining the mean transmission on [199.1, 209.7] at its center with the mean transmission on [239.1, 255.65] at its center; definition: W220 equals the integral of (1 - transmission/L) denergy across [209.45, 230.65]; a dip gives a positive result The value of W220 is 0.8 keV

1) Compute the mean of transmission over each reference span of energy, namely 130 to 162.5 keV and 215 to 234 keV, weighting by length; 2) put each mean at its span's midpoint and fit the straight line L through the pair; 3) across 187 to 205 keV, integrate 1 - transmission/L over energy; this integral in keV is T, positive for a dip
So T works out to -1.9 keV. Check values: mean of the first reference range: 255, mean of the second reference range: 276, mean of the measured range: 296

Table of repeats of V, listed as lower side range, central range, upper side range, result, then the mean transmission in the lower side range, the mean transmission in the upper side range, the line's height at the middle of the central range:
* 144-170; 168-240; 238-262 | -2.8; 264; 281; 272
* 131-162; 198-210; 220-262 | -1.2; 255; 278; 269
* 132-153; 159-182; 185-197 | 0.4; 250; 293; 275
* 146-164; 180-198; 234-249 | -1.2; 264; 282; 271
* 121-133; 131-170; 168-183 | 0.1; 245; 272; 258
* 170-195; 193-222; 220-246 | -1.2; 282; 277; 279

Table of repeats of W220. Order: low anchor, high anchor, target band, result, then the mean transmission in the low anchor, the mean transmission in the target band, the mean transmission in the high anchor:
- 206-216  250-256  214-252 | 0.7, 289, 279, 279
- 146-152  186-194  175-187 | 0.3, 257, 278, 294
